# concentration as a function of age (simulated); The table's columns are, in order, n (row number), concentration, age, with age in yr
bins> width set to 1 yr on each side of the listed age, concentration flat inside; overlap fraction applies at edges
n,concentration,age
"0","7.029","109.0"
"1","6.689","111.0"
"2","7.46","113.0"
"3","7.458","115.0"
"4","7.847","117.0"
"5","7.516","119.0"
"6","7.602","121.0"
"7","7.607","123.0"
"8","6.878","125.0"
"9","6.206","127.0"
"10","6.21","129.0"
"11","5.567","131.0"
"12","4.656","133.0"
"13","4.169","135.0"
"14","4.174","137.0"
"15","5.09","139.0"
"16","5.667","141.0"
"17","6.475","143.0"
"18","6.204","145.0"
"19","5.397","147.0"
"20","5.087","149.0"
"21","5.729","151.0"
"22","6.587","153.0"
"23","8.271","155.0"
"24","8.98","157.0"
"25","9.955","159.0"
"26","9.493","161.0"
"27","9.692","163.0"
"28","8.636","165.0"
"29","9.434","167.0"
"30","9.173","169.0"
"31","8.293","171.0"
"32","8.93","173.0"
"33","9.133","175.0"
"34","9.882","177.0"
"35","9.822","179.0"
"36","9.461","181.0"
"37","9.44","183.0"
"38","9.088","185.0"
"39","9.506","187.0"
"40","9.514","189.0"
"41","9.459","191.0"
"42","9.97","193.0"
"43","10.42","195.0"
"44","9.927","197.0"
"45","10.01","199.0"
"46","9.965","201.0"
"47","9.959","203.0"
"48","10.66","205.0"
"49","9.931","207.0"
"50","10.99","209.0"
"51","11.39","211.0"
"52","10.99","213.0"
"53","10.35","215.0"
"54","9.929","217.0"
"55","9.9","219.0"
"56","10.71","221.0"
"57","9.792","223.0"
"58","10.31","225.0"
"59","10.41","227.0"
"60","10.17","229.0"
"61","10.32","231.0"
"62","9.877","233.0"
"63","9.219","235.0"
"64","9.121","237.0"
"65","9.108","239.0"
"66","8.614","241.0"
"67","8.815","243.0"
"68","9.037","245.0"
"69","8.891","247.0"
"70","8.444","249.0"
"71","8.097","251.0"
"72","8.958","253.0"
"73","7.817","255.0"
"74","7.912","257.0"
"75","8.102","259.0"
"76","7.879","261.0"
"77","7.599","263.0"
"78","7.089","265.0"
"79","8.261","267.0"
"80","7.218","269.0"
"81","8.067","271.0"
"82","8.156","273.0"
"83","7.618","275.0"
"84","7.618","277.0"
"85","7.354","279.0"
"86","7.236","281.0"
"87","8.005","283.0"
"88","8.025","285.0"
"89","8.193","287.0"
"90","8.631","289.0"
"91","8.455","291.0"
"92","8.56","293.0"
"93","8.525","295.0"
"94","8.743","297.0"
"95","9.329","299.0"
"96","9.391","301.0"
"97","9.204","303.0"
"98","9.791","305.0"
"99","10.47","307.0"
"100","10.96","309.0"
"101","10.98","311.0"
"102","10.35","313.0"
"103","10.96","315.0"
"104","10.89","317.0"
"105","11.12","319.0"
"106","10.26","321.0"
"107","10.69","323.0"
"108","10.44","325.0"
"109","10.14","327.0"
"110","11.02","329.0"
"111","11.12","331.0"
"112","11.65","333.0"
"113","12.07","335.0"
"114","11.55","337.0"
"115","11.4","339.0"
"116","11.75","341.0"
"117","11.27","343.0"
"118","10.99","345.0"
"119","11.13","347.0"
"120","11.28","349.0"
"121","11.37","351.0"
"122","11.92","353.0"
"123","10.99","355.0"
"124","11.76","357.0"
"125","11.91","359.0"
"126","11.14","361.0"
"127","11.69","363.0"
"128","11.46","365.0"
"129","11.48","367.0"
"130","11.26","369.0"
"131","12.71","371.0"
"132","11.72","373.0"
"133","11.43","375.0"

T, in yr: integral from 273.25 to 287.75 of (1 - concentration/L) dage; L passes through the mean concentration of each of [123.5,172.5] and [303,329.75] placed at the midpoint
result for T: 3.0 yr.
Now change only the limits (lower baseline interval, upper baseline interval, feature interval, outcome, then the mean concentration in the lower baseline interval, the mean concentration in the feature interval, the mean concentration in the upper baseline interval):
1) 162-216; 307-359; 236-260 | 4.07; 9.78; 8.58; 11.1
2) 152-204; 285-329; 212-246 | -1.00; 9.35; 9.8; 9.8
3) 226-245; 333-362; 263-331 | 9.38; 9.49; 9.15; 11.5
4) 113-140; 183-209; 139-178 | 0.63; 6.27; 7.88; 9.89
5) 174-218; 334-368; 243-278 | 8.38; 9.99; 8.07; 11.5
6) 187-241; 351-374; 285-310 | 4.12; 10.1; 9.14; 11.6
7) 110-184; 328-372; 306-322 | 0.04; 7.43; 10.7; 11.5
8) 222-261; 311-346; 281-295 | 2.59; 9.07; 8.25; 11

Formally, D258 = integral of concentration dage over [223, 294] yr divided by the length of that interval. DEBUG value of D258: 8.51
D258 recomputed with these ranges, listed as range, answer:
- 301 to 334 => 10.6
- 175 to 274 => 9.36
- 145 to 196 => 8.72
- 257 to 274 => 7.8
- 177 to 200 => 9.7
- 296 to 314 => 9.91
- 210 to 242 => 10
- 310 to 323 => 10.8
